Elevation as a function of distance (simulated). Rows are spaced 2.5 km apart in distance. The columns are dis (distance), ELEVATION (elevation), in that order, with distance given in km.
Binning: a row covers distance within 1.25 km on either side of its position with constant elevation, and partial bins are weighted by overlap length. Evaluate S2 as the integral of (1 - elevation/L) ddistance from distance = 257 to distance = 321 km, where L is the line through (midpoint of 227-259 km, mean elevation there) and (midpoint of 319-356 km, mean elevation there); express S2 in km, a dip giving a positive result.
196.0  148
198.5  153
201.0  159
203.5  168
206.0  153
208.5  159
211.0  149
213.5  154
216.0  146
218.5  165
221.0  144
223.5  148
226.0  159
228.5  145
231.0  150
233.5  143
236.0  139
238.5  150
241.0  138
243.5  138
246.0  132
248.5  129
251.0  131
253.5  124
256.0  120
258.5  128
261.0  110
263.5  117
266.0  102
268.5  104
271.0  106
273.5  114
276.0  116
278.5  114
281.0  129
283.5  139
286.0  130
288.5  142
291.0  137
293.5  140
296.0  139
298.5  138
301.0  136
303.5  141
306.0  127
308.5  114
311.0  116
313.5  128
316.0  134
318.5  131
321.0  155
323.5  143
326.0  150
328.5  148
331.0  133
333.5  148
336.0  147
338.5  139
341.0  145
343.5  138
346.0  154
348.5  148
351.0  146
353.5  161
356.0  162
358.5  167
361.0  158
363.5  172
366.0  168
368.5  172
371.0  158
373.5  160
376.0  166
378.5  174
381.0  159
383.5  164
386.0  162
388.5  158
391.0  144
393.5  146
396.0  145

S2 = 7.1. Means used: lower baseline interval 136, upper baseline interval 147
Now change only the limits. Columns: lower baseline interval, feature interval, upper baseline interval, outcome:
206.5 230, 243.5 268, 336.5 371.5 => 5.03 km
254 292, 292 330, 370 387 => -0.03 km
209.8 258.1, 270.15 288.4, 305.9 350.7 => 2.32 km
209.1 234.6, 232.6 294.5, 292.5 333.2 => 7.39 km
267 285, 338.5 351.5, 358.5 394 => 0.23 km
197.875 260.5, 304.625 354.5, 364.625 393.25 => 5.11 km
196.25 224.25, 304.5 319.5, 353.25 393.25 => 3.22 km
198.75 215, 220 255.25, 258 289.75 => -0.23 km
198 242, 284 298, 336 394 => 1.50 km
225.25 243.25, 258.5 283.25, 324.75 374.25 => 5.65 km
